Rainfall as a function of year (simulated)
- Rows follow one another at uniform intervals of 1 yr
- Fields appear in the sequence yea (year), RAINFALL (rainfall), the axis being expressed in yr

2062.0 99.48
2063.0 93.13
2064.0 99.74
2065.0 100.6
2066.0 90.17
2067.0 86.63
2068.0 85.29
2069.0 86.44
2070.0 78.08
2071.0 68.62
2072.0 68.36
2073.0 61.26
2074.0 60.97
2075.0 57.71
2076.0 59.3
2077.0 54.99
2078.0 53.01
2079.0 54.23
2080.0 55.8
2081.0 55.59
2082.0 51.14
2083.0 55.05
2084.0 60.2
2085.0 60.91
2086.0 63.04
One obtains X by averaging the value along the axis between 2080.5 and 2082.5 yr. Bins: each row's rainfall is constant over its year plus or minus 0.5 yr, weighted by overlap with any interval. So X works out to 53.4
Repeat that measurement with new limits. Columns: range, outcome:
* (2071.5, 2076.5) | 61.5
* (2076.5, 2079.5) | 54.1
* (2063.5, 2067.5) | 94.3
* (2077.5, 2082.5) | 54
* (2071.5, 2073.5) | 64.8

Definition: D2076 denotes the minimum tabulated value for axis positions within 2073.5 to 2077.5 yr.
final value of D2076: 54.99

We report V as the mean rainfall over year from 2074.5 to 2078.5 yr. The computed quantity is 56.3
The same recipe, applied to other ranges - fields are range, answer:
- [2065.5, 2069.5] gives 87.1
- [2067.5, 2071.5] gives 79.6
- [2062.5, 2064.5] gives 96.4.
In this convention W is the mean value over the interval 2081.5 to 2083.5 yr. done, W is 53.1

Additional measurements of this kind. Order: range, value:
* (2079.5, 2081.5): 55.7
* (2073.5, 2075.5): 59.3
